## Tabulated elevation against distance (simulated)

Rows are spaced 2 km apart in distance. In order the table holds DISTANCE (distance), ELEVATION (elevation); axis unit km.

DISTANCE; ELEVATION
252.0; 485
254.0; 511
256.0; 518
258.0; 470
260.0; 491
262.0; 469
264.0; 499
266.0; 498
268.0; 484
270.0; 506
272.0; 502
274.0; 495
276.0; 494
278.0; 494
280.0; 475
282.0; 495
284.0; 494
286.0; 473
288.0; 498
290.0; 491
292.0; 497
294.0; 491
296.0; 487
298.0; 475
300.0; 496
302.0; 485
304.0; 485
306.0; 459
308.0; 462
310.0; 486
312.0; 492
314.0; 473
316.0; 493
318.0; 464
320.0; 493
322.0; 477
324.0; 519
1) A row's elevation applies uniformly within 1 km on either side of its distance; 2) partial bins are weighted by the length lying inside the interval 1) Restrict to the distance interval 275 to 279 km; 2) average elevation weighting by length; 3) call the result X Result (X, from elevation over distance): 494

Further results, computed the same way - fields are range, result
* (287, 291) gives 494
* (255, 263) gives 487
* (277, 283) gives 488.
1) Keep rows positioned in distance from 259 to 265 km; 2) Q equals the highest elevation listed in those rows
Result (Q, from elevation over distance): 499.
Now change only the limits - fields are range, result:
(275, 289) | 498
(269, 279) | 506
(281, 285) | 495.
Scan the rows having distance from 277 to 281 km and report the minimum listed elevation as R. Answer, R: 475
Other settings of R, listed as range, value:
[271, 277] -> 494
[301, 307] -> 459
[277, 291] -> 473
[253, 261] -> 470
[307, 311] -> 462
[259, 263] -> 469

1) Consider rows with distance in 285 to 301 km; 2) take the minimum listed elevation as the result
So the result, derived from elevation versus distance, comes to 473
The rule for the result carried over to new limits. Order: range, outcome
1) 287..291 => 491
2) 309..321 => 464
